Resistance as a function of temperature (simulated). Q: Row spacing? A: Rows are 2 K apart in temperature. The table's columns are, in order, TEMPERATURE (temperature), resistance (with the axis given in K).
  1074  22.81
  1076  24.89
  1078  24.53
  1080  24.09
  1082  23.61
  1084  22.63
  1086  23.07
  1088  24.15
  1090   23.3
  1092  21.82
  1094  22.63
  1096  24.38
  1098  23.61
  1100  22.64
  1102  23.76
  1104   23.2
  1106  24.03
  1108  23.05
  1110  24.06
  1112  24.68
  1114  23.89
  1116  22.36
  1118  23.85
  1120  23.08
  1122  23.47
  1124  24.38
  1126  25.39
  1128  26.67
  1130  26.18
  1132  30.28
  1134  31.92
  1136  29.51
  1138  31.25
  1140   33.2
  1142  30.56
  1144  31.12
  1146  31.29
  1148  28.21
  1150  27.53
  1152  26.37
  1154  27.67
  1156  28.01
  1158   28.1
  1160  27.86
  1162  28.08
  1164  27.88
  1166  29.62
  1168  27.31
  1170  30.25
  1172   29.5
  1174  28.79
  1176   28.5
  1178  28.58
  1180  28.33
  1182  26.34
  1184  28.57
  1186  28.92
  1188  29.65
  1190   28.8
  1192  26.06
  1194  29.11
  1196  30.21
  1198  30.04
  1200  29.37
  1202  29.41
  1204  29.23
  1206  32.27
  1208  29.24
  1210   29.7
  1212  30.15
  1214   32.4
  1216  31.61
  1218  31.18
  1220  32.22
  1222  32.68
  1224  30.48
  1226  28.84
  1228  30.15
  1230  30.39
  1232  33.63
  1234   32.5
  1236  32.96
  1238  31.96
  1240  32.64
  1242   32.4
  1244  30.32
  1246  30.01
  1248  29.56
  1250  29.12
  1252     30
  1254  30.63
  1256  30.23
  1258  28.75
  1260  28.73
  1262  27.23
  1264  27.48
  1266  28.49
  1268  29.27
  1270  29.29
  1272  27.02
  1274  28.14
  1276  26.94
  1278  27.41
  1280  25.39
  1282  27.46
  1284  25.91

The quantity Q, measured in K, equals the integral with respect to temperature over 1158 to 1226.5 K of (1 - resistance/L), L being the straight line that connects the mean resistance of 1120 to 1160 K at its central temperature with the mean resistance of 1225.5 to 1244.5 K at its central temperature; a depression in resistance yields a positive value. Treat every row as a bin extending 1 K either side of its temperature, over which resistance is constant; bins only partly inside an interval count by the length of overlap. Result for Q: 1.7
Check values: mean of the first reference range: 28.3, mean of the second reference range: 31.7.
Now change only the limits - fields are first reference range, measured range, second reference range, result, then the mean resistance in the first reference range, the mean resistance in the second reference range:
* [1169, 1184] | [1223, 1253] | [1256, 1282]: -3.03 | 28.6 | 27.9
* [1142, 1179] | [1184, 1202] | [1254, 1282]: -0.34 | 28.6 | 28.1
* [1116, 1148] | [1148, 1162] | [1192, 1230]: 0.48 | 28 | 30.3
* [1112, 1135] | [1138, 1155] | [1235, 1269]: -2.11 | 25.5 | 30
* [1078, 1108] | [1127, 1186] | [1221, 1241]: -3.83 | 23.4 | 31.6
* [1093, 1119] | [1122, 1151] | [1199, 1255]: -3.99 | 23.5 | 30.9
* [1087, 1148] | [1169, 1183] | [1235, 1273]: -0.55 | 25.8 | 29.8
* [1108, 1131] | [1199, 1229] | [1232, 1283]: -2.99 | 24.3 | 29.4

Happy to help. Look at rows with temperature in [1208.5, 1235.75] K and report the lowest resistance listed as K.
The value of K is 28.84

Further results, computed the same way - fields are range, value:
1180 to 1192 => 26.06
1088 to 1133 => 21.82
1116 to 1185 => 22.36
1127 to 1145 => 26.18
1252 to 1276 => 26.94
